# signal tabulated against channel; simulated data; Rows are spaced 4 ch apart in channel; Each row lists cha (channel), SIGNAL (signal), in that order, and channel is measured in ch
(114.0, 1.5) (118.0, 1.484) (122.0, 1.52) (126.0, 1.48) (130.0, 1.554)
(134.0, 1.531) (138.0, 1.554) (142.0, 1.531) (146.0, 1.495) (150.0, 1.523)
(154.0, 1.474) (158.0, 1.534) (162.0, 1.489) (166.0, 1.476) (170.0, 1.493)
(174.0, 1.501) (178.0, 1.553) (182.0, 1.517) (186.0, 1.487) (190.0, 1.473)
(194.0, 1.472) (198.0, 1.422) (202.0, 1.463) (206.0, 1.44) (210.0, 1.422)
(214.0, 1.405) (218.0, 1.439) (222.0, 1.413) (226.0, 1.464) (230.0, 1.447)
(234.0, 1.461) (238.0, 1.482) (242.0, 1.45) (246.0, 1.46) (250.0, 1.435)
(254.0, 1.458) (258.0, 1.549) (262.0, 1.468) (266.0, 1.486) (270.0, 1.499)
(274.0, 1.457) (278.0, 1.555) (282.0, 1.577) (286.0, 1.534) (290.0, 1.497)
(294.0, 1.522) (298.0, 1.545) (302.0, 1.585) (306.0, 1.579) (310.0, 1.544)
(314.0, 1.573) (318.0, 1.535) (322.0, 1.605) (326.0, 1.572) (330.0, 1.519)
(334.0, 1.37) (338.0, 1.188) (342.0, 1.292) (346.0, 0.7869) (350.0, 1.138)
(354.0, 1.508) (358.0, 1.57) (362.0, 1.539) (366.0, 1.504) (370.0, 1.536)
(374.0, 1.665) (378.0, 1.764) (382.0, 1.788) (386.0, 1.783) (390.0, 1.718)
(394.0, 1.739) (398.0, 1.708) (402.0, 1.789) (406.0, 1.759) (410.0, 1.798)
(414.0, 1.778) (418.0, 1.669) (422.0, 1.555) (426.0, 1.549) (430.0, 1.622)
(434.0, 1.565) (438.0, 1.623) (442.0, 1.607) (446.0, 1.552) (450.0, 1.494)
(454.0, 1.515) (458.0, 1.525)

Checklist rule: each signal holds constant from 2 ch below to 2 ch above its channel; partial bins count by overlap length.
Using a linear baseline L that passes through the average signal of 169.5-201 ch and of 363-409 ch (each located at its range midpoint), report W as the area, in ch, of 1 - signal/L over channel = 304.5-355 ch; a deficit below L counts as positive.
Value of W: 7.5 ch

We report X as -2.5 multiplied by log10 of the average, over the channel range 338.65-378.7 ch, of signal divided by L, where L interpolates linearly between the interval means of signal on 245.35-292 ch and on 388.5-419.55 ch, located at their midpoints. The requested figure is 0.18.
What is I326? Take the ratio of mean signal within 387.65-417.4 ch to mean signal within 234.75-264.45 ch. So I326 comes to 1.2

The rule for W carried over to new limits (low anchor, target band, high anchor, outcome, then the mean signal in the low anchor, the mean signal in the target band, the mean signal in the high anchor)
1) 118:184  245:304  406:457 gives 1.8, 1.51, 1.51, 1.61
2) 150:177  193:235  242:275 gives 1.3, 1.5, 1.44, 1.48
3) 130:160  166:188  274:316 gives 0.3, 1.52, 1.51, 1.55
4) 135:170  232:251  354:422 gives 1.4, 1.51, 1.46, 1.68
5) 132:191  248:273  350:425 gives 1.5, 1.51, 1.48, 1.66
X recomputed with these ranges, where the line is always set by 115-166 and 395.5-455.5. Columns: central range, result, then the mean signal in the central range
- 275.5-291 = 0.02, 1.54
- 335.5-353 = 0.38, 1.13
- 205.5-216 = 0.09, 1.42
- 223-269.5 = 0.07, 1.47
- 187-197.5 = 0.05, 1.47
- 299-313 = 0.01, 1.57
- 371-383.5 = -0.07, 1.72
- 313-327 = 0.02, 1.57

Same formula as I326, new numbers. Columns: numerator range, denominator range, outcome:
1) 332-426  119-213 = 1.05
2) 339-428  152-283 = 1.07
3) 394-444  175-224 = 1.14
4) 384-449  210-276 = 1.15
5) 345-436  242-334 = 1.06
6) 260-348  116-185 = 0.97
